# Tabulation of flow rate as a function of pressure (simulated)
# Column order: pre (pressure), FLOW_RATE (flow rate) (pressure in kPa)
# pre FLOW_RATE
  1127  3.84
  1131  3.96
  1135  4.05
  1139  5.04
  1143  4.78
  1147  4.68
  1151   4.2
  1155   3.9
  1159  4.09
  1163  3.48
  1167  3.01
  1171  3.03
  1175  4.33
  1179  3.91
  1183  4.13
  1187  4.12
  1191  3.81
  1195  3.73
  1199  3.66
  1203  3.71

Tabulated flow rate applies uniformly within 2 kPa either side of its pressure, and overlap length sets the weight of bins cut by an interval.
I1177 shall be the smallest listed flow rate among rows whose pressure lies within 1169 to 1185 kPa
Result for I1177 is 3.03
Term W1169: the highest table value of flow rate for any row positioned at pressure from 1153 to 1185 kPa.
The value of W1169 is 4.33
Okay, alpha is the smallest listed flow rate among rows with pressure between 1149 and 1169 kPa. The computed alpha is 3.01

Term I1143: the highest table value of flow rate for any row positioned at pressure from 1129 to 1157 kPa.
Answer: 5.04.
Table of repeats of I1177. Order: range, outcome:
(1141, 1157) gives 3.9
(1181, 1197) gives 3.73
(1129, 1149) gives 3.96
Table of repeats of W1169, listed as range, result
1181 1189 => 4.13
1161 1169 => 3.48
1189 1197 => 3.81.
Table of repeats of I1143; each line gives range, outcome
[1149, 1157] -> 4.2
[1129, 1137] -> 4.05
